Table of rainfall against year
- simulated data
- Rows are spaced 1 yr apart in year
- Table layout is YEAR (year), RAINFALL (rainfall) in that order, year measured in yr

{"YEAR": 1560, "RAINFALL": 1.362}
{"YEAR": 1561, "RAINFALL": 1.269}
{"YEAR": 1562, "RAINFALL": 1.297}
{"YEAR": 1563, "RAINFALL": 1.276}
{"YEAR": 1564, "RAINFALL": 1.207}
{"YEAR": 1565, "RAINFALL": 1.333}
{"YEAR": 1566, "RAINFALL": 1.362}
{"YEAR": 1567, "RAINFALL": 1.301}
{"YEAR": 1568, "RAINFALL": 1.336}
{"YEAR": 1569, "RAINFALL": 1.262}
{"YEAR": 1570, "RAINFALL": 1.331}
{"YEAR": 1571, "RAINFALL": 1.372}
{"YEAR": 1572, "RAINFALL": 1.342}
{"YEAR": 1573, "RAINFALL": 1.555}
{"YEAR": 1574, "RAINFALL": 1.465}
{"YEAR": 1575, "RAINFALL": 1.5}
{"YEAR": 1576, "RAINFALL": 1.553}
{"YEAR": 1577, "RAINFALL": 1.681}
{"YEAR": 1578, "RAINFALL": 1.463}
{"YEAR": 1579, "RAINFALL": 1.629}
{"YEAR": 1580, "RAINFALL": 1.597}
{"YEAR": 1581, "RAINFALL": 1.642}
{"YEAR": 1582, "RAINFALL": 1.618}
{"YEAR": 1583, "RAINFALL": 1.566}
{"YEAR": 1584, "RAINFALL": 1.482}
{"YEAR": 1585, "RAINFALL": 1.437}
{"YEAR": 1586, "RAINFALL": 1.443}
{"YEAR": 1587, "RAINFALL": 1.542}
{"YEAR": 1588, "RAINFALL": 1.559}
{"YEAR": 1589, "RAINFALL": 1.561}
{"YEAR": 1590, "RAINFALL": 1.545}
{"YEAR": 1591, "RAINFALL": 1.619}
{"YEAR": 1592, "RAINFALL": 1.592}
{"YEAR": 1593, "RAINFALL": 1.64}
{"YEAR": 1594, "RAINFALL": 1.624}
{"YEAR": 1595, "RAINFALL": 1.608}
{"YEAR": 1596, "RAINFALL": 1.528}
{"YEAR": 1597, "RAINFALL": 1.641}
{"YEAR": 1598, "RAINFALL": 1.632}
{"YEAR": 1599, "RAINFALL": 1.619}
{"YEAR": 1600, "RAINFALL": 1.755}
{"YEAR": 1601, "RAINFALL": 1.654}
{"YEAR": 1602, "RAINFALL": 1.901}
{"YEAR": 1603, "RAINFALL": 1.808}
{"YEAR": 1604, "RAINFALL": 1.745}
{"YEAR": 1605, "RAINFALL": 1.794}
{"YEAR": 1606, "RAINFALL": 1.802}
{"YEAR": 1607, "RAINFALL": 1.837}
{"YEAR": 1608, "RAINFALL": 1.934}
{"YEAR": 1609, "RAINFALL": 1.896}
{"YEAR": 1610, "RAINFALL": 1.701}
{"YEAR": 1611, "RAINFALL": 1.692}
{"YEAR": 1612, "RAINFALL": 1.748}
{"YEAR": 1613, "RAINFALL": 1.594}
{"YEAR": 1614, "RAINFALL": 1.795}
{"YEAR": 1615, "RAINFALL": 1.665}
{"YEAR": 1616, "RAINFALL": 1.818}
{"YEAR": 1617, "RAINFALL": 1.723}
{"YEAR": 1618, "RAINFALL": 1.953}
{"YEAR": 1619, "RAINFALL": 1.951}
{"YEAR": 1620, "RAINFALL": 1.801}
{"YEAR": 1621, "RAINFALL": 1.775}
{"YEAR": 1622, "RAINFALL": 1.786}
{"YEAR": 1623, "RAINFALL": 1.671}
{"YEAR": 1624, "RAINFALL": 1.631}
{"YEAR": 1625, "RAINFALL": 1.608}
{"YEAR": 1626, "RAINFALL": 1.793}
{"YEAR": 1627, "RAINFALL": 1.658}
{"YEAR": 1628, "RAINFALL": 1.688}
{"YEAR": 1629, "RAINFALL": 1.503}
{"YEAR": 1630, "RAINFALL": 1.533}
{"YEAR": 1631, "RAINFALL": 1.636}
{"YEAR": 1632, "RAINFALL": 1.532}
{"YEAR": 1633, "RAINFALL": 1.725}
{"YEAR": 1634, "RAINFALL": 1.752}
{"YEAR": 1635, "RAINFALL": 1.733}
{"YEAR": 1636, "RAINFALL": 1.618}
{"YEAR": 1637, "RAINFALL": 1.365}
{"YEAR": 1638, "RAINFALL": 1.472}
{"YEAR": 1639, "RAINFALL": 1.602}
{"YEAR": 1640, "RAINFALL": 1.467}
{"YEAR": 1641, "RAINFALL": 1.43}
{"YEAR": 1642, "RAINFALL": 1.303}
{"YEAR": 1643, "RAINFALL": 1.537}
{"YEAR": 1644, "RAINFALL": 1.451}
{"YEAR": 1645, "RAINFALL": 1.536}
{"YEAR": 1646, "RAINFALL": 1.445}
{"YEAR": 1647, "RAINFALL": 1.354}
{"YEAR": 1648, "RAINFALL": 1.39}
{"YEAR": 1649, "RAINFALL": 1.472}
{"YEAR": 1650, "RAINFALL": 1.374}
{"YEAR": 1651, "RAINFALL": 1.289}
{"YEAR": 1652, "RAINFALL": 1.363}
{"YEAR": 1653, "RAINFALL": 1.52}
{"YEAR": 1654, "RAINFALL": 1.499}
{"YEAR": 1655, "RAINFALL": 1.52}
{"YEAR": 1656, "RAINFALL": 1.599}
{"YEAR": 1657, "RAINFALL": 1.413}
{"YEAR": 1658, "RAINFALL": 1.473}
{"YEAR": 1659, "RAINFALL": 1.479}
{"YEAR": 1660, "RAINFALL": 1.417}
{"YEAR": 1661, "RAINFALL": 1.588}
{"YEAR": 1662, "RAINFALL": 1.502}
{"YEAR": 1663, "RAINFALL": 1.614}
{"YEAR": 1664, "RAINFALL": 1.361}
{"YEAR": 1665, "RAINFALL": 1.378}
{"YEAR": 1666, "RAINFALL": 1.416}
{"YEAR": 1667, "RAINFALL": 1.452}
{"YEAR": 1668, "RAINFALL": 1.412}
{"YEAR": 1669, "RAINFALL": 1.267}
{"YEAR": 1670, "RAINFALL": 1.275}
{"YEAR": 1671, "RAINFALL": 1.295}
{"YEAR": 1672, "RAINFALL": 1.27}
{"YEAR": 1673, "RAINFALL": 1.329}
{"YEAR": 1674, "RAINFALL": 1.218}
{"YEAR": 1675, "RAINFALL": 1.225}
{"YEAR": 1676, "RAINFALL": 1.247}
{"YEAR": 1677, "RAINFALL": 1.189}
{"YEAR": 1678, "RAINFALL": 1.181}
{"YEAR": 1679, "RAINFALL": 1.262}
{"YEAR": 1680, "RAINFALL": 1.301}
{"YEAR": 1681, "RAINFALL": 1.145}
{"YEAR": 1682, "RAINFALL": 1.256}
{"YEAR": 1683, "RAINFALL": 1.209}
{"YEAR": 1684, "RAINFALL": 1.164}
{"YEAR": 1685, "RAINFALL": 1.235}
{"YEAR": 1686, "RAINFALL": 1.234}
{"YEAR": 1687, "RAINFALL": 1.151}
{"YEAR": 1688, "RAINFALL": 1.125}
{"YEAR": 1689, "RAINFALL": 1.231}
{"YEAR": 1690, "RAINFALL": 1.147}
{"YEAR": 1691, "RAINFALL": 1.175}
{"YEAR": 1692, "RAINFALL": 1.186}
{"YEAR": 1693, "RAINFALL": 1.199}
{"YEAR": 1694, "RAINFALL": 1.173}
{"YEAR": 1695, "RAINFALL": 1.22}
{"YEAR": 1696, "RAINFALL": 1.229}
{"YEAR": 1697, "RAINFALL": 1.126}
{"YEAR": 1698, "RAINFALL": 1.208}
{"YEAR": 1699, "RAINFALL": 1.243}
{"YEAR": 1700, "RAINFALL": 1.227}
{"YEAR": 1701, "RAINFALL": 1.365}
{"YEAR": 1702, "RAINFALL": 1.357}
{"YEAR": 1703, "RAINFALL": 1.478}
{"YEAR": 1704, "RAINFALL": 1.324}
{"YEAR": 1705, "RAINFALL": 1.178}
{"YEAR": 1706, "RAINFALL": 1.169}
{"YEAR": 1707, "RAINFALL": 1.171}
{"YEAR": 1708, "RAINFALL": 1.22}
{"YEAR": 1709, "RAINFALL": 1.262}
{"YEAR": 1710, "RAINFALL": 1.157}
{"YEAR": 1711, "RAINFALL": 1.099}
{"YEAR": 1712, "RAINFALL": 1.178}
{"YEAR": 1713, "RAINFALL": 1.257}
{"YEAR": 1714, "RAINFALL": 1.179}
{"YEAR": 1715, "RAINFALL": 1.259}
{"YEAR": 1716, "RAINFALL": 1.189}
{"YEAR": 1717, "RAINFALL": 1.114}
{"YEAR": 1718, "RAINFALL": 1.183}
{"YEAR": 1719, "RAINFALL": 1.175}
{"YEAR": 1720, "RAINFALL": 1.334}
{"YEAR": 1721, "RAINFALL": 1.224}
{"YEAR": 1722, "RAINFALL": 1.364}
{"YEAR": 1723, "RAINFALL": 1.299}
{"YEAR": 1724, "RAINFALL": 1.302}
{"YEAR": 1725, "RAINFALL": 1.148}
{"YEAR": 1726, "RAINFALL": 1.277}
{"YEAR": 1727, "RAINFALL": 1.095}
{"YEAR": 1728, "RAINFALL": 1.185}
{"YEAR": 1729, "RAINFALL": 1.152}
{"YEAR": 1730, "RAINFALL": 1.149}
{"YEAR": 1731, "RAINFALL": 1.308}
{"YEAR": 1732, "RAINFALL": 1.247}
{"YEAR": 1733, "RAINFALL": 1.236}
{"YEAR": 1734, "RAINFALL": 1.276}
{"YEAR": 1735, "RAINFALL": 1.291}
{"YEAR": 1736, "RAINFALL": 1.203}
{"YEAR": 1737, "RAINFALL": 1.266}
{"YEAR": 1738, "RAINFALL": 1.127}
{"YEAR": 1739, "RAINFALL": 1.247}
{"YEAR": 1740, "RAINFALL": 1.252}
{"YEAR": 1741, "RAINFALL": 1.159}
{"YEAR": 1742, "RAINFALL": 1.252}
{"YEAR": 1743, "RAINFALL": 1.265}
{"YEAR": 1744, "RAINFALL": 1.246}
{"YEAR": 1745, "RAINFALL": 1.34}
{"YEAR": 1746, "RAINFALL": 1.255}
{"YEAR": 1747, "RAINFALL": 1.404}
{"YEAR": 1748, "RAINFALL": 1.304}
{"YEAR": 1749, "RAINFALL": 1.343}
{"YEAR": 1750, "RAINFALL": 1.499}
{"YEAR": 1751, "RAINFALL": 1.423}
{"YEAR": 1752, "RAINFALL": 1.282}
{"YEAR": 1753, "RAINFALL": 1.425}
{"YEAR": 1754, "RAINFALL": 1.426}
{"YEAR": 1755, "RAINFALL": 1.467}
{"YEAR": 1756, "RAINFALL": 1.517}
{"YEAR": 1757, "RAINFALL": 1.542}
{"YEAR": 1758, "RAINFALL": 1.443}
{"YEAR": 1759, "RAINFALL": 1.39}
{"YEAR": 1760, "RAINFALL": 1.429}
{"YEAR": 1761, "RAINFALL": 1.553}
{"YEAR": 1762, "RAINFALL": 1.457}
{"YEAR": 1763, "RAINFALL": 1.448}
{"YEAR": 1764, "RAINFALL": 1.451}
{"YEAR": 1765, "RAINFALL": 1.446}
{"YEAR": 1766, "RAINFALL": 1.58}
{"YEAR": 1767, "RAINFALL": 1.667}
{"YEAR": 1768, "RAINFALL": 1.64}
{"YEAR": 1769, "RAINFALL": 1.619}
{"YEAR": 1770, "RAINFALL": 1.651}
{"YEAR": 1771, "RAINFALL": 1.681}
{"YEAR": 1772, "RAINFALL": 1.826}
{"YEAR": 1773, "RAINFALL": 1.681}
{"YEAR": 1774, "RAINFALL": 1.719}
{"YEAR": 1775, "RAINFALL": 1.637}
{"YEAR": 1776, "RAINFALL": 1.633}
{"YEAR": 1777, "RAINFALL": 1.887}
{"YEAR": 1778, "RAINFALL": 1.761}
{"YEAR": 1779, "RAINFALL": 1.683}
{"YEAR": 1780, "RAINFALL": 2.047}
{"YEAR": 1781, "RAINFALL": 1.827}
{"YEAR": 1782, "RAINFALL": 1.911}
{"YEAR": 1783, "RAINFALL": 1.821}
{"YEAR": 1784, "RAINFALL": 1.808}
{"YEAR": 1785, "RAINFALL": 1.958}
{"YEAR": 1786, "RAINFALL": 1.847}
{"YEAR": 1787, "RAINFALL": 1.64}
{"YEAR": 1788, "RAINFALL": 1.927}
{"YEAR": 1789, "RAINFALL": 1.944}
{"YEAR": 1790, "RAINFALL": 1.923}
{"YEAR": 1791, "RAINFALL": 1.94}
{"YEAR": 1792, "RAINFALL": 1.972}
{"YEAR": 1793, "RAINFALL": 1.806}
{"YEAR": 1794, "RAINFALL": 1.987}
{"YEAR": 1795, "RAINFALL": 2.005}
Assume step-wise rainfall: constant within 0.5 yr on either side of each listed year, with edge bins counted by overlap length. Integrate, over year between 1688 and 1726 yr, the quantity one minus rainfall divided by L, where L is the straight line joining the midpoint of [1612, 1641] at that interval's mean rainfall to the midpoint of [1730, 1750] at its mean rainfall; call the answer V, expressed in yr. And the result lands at 4.3 yr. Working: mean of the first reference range 1.67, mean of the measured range 1.22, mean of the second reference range 1.27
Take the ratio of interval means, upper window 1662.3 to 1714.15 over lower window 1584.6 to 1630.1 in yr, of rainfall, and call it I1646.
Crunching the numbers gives 0.74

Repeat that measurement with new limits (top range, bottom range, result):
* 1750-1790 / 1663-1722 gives 1.32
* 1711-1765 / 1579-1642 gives 0.78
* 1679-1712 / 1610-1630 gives 0.71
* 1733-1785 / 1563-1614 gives 0.95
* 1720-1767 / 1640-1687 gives 0.97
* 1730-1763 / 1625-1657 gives 0.88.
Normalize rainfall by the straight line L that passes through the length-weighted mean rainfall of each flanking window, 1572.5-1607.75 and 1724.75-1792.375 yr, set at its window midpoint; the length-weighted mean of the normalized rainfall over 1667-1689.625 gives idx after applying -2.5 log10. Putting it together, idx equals 0.25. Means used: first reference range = 1.62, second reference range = 1.51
